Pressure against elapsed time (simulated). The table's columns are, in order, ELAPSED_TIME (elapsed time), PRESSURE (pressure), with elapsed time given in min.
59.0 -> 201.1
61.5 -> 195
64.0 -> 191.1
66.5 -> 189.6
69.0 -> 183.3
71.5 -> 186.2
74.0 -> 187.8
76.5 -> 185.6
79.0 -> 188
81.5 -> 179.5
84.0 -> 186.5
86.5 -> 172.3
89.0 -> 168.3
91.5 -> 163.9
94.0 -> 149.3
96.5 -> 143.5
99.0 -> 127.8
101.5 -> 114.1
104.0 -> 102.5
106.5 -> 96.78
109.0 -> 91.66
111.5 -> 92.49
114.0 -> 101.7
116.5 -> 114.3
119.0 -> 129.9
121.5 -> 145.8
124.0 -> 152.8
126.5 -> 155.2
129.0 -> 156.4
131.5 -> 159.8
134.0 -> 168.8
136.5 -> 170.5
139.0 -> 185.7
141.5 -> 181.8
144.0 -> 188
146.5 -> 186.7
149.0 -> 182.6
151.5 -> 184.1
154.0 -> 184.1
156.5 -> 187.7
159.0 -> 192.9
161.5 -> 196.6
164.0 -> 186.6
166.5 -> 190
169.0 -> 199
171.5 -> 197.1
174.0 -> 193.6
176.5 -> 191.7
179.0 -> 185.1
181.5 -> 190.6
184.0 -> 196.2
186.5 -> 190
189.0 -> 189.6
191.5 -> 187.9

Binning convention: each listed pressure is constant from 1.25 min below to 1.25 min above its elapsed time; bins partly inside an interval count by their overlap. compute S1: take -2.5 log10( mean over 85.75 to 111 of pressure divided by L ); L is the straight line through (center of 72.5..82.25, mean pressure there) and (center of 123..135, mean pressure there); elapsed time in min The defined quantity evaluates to 0.32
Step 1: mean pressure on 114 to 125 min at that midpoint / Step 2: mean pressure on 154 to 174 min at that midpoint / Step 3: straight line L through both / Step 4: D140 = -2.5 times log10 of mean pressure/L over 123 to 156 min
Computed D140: -0.10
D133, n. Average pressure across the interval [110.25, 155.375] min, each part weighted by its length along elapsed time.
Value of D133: 158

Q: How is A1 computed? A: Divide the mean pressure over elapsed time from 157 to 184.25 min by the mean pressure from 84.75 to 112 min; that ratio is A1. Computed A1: 1.46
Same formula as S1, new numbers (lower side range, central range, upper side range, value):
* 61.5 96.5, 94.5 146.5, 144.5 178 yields 0.30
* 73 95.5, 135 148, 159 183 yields 0.02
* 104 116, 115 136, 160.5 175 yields -0.20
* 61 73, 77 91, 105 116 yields -0.17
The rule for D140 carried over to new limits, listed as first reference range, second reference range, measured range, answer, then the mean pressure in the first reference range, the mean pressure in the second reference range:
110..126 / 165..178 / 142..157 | -0.126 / 124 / 194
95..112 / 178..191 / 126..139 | -0.180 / 111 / 190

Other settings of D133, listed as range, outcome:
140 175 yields 189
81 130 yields 136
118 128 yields 147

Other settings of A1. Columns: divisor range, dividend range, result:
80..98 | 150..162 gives 1.14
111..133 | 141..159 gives 1.36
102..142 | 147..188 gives 1.39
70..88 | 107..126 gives 0.65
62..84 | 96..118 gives 0.58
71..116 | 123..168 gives 1.23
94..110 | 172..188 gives 1.65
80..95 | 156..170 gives 1.13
